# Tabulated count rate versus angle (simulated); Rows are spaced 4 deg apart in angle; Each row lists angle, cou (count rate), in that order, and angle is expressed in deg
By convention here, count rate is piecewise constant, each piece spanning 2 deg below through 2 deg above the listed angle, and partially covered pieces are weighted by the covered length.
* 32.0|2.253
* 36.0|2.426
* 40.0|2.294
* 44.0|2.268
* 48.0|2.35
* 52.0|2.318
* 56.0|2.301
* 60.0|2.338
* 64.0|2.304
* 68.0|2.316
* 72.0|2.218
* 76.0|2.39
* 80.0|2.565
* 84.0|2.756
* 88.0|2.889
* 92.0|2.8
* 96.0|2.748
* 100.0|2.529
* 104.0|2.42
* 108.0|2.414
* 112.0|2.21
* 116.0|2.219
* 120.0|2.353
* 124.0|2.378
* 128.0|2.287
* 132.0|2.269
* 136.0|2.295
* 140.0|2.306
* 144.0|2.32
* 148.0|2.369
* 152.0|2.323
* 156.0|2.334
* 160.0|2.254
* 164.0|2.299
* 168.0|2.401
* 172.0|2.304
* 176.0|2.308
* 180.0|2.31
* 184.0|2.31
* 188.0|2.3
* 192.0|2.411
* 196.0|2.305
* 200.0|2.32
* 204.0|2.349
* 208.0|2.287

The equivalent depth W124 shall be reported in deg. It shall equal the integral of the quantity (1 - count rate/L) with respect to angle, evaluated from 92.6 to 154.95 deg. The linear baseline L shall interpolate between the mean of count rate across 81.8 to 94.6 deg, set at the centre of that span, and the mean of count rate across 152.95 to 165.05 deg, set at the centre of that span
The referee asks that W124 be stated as 4.34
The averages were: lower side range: 2.81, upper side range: 2.3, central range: 2.37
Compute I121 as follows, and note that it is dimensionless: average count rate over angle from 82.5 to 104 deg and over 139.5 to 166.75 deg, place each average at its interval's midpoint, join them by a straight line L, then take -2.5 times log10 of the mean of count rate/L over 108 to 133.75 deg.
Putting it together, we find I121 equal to 0.106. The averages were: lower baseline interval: 2.71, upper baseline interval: 2.32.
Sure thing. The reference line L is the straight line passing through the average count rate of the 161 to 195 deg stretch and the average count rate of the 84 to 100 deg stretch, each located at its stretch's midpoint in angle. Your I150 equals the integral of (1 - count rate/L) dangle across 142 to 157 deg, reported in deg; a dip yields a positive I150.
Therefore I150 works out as 0.8 deg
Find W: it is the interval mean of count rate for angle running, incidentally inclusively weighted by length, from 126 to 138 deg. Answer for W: 2.28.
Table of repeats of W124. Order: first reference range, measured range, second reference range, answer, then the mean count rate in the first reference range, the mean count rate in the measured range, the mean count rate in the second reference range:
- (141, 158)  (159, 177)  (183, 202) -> 0.12 deg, 2.33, 2.32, 2.33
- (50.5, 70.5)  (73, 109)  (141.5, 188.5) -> -4.54 deg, 2.31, 2.61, 2.32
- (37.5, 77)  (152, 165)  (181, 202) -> 0.13 deg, 2.31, 2.3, 2.33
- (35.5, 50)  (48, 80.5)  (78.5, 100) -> 2.31 deg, 2.33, 2.33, 2.74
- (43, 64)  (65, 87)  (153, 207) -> -1.38 deg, 2.32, 2.46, 2.32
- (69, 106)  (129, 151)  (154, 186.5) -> 0.92 deg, 2.58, 2.31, 2.31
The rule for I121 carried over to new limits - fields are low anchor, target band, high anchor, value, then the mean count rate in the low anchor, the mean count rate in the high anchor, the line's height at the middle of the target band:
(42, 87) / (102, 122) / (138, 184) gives 0.014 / 2.39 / 2.32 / 2.35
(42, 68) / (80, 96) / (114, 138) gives -0.201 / 2.31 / 2.3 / 2.31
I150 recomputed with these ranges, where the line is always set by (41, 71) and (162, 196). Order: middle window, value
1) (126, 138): 0.2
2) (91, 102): -1.7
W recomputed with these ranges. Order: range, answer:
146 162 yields 2.32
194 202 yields 2.31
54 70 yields 2.31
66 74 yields 2.27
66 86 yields 2.45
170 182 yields 2.31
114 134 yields 2.3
